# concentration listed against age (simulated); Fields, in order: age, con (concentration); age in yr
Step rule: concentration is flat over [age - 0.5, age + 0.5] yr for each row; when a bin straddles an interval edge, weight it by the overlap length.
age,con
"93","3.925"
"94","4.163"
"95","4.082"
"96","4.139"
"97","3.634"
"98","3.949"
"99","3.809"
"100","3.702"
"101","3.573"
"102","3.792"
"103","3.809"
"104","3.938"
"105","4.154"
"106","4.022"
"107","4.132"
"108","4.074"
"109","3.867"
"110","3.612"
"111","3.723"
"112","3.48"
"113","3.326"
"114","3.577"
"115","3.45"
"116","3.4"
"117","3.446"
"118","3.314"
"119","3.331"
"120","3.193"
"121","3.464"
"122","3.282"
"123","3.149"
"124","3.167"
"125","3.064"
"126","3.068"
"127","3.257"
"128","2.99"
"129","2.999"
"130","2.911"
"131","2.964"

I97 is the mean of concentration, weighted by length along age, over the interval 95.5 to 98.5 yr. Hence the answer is 3.91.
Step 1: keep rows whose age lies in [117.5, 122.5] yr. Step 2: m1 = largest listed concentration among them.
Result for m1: 3.464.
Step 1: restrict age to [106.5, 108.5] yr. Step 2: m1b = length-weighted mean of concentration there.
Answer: 4.1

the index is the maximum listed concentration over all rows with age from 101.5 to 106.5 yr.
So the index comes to 4.154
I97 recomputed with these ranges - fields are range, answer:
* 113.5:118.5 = 3.44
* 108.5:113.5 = 3.6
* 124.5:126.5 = 3.07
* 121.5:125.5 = 3.17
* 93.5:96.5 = 4.13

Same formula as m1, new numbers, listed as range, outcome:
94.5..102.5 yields 4.139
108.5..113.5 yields 3.867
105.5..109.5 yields 4.132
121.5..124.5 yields 3.282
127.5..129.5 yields 2.999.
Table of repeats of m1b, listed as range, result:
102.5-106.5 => 3.98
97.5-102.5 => 3.77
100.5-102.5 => 3.68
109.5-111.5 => 3.67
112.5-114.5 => 3.45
